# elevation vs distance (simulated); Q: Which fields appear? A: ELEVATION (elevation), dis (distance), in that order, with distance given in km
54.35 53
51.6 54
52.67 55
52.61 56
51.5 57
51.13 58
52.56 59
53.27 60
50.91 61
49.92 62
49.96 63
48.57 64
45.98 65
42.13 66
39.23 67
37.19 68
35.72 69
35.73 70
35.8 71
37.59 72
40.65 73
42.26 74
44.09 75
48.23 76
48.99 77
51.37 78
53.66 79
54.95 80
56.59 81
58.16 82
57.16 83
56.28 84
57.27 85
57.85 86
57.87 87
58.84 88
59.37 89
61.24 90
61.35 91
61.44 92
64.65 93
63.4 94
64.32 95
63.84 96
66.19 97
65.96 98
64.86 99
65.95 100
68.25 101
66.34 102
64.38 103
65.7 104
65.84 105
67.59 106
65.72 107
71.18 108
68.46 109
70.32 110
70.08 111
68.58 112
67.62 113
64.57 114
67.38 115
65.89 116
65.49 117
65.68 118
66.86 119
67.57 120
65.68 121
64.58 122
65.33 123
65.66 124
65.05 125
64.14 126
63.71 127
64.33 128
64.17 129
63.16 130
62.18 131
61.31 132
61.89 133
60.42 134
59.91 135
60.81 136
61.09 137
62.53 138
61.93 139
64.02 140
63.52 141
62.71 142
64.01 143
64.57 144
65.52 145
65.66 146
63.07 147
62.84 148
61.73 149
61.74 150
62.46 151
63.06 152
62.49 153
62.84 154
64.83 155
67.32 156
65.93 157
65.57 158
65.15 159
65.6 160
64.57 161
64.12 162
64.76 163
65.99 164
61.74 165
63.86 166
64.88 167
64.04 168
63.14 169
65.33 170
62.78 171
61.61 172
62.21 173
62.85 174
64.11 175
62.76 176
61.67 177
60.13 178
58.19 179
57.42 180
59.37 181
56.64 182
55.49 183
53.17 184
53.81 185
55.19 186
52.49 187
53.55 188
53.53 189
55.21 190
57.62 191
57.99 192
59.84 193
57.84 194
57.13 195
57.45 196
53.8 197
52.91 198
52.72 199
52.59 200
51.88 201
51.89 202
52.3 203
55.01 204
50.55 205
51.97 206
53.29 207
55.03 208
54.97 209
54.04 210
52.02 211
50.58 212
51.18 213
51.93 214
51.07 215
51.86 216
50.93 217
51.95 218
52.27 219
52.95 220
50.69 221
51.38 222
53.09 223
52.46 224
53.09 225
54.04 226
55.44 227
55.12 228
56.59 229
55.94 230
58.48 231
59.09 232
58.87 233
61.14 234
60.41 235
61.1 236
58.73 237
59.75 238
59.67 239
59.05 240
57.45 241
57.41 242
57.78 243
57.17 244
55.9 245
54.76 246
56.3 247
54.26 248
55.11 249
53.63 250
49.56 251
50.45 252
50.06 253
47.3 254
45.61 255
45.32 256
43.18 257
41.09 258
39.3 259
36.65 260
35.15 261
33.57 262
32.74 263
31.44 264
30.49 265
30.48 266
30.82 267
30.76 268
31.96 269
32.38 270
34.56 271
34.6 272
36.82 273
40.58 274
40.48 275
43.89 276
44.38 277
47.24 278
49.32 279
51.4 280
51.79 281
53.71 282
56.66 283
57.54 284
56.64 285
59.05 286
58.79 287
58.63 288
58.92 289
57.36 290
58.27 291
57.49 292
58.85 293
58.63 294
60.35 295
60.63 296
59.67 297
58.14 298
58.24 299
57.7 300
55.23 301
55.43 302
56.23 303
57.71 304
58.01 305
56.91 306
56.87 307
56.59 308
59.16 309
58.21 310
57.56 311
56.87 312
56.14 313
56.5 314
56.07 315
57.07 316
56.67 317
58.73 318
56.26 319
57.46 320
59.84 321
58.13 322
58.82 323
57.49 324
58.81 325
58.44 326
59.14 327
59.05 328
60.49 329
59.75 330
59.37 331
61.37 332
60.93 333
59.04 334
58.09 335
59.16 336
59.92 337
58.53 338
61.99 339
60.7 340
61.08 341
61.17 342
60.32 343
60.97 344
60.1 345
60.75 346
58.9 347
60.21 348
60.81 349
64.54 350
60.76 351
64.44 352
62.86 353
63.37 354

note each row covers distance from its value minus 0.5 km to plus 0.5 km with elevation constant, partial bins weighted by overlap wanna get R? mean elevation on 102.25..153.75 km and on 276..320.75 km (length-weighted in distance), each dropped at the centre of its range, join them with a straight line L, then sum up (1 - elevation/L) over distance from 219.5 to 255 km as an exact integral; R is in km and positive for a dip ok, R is 2.4 km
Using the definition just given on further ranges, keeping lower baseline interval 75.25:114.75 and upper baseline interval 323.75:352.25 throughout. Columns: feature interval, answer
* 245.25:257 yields 1.9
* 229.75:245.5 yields 0.6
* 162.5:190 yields 0.7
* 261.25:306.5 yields 8.7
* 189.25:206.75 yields 1.9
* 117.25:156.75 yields -1.2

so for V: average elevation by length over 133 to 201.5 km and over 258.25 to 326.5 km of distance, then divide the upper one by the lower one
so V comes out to 0.84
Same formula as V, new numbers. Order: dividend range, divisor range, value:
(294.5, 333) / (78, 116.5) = 0.92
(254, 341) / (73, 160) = 0.83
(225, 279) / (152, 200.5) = 0.79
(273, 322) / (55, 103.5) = 1.04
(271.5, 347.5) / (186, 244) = 1.03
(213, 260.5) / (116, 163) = 0.83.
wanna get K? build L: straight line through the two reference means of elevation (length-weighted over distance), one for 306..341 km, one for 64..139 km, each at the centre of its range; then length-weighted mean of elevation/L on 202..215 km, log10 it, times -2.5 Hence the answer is 0.12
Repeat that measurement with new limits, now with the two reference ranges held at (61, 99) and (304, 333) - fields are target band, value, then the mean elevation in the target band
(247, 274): 0.373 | 40.2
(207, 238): 0.024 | 54.6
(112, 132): -0.217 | 65.2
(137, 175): -0.176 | 63.8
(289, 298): -0.025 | 58.9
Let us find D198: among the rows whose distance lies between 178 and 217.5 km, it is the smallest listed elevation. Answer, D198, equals 50.55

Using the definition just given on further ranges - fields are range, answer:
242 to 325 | 30.48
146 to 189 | 52.49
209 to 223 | 50.58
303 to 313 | 56.14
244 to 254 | 47.3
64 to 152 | 35.72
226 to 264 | 31.44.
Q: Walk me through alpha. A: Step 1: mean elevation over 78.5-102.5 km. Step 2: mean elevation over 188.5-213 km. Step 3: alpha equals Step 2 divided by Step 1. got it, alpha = 0.9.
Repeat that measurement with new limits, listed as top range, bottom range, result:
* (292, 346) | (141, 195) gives 0.95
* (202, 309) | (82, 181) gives 0.81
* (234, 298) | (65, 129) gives 0.83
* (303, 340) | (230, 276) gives 1.24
